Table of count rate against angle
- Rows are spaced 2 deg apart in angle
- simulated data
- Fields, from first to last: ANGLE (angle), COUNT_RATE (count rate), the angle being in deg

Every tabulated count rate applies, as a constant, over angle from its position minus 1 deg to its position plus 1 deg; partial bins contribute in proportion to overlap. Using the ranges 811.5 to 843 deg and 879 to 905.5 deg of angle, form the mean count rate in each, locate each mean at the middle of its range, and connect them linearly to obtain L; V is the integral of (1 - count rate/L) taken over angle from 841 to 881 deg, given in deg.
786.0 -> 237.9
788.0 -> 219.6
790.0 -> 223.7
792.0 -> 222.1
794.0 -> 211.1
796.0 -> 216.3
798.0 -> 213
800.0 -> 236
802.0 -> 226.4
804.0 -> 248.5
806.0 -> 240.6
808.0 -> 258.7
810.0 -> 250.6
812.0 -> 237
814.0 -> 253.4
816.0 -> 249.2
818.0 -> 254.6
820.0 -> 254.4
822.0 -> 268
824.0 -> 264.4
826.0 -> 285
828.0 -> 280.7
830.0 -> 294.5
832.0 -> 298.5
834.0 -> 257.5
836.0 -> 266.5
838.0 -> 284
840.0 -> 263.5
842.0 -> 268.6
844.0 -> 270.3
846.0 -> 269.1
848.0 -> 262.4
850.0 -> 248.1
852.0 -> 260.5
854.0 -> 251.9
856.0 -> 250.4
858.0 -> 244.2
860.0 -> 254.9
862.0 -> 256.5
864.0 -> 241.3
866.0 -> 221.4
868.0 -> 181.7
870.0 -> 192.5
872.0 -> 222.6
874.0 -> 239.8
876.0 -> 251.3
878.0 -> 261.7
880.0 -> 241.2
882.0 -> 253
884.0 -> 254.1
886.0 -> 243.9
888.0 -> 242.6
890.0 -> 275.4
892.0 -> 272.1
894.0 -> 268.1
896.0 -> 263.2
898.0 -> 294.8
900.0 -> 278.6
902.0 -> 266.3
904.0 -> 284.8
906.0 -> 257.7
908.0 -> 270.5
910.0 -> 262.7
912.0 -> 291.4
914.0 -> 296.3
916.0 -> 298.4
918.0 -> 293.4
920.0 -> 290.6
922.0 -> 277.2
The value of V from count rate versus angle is 3.2 deg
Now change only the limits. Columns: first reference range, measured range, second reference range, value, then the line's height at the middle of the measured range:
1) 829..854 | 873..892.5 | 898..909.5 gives 1.4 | 272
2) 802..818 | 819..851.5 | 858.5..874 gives -4.5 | 238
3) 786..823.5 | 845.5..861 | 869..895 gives -0.7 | 244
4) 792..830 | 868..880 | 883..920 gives 1.6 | 266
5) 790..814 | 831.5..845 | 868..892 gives -2.0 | 237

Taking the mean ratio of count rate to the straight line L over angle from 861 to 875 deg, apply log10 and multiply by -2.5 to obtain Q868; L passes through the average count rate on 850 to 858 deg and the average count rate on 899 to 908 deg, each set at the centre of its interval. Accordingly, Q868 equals 0.16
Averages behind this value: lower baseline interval 252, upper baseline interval 272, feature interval 222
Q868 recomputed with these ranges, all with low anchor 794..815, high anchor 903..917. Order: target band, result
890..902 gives 0.00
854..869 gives 0.10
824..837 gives -0.13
